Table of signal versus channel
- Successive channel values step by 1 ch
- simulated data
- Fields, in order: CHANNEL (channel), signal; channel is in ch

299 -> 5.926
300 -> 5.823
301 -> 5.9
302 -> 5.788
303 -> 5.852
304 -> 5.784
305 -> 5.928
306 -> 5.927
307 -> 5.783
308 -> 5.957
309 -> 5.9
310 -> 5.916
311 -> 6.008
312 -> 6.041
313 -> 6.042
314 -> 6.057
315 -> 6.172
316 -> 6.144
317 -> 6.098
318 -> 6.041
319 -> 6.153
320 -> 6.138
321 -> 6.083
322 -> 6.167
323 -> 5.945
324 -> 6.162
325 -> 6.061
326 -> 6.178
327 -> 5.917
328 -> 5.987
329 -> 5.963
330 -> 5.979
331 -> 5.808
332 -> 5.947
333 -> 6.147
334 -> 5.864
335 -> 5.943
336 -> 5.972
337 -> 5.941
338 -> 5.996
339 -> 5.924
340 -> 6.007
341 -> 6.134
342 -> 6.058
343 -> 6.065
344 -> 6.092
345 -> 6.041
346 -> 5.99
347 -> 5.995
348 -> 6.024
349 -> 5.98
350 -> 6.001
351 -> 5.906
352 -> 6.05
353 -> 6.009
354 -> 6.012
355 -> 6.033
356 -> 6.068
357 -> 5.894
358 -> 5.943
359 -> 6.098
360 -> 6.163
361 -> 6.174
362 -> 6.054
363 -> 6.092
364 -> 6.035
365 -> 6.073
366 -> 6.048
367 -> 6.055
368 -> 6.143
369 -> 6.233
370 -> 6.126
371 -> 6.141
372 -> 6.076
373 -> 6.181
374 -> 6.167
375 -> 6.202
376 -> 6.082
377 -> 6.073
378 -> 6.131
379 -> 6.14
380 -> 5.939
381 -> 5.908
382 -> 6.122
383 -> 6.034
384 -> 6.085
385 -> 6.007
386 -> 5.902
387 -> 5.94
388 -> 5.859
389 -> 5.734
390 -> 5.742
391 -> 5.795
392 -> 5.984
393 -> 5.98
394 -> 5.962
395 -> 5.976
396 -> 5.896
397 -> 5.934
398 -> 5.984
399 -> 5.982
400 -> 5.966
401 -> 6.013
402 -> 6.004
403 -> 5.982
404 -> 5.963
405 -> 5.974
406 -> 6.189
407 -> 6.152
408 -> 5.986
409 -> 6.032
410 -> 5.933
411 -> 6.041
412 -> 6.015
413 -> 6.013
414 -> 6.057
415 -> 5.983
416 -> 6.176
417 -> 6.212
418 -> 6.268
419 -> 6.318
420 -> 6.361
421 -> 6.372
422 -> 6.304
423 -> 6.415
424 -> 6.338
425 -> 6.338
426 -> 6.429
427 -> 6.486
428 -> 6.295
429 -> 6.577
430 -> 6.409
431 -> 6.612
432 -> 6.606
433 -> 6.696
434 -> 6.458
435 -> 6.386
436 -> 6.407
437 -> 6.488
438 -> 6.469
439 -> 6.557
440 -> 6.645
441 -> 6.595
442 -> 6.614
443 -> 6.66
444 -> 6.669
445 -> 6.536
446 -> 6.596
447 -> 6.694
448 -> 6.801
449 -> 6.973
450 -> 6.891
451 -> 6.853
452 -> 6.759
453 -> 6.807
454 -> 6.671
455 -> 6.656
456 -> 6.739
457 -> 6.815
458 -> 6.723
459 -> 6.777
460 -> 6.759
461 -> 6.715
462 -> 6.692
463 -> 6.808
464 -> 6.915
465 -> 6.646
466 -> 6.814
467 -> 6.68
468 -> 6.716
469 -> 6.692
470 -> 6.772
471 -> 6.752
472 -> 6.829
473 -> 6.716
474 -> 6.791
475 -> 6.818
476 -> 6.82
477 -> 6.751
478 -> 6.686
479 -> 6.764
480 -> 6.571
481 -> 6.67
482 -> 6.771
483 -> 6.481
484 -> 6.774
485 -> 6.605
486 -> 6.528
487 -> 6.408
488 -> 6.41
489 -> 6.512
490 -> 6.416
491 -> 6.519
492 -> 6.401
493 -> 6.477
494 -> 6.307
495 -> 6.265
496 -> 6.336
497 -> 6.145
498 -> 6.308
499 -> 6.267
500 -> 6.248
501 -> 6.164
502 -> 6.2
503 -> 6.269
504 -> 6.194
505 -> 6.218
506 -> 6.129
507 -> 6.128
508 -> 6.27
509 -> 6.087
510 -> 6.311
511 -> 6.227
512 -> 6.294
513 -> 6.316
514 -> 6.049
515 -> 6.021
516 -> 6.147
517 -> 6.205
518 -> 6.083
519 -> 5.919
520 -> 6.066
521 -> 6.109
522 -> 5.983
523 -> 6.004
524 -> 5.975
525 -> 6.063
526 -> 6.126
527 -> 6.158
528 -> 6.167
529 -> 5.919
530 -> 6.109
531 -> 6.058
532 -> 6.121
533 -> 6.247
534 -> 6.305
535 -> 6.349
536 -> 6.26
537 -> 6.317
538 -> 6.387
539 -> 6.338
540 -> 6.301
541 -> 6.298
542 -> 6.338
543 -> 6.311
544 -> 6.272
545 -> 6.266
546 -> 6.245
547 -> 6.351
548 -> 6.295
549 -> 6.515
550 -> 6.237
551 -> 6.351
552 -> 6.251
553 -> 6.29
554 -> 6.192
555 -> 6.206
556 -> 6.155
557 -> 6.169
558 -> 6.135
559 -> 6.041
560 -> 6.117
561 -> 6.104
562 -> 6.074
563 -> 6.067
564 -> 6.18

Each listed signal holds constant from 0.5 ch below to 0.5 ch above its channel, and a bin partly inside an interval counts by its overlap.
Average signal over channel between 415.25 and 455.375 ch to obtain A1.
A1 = 6.53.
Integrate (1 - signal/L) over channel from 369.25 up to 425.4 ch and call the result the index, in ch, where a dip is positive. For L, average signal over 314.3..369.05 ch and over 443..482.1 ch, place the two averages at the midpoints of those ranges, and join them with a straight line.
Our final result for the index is 2.7 ch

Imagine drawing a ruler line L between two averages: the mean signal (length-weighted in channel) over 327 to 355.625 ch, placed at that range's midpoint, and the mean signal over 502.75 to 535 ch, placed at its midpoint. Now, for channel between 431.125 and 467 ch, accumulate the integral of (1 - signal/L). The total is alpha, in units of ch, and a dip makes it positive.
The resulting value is -3.5 ch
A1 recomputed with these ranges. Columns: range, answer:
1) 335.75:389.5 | 6.04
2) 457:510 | 6.53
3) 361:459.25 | 6.26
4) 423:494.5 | 6.63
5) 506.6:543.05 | 6.17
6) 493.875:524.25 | 6.17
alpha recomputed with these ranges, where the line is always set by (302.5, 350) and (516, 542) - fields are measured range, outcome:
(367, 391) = 0.03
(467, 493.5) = -2.25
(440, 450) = -0.98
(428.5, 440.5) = -0.86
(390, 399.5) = 0.20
